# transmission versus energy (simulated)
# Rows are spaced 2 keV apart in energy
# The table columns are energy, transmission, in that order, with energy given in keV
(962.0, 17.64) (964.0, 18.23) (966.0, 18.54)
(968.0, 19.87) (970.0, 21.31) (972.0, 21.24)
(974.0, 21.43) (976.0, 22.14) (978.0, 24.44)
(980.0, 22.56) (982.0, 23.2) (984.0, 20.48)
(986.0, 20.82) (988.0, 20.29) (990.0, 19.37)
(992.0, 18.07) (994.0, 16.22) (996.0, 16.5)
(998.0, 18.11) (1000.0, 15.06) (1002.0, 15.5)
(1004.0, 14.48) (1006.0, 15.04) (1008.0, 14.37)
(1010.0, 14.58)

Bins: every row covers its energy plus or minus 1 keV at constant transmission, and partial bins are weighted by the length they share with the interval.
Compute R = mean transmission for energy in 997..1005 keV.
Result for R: 15.8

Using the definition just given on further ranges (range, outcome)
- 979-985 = 22.1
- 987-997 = 18.1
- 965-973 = 20.2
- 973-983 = 22.8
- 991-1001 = 16.8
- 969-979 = 22.1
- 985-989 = 20.6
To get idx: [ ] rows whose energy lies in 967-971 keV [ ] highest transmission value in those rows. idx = 21.31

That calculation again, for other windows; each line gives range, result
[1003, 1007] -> 15.04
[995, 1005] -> 18.11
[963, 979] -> 24.44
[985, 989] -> 20.82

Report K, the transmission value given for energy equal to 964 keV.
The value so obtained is 18.23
